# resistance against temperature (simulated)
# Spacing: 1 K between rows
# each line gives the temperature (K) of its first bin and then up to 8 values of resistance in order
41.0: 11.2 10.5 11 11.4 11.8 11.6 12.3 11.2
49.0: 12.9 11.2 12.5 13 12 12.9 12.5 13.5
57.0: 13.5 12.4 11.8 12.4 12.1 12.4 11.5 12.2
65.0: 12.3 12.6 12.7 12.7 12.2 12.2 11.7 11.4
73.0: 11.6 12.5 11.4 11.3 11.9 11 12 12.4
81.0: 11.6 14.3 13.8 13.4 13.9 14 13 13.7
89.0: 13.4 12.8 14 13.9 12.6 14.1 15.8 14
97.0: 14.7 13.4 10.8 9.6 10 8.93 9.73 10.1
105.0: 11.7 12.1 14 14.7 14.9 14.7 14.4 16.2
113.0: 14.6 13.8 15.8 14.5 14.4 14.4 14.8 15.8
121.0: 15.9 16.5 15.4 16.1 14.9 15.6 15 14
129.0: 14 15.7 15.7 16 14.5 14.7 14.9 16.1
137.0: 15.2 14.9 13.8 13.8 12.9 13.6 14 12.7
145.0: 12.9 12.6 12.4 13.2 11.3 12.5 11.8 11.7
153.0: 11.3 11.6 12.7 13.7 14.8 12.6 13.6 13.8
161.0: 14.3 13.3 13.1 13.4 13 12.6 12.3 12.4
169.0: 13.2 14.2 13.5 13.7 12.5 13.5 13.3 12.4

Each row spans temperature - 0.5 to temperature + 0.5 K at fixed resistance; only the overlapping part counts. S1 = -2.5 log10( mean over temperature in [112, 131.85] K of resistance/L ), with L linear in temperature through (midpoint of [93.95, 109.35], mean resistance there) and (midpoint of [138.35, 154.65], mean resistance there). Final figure -0.21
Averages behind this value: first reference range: 12.3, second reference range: 12.7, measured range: 15.1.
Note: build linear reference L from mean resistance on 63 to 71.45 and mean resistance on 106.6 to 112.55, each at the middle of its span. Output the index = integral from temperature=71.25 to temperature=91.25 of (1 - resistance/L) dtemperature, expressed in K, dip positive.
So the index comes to 0.8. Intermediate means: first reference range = 12.3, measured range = 12.6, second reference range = 14.8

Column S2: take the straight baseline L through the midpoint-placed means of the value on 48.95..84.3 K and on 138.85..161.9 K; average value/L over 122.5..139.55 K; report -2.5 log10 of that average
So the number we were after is -0.18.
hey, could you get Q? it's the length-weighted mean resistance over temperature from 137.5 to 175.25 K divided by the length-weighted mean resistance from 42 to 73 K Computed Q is 1.07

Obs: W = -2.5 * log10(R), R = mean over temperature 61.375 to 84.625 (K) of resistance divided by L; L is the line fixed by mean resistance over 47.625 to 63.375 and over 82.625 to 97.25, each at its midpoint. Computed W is 0.07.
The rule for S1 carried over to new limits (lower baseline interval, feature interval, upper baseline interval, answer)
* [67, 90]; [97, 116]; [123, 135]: 0.09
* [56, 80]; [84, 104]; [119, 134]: 0.07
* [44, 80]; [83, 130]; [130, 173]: -0.08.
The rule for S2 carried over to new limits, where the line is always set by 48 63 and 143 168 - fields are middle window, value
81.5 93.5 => -0.08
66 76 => 0.04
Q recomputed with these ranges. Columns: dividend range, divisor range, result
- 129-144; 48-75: 1.19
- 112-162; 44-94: 1.13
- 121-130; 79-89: 1.15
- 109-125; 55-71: 1.22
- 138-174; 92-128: 0.94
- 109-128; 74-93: 1.18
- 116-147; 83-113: 1.12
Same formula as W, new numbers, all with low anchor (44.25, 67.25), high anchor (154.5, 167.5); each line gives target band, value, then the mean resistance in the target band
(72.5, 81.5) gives 0.07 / 11.7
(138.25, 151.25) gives 0.02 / 12.9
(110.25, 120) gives -0.15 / 14.8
